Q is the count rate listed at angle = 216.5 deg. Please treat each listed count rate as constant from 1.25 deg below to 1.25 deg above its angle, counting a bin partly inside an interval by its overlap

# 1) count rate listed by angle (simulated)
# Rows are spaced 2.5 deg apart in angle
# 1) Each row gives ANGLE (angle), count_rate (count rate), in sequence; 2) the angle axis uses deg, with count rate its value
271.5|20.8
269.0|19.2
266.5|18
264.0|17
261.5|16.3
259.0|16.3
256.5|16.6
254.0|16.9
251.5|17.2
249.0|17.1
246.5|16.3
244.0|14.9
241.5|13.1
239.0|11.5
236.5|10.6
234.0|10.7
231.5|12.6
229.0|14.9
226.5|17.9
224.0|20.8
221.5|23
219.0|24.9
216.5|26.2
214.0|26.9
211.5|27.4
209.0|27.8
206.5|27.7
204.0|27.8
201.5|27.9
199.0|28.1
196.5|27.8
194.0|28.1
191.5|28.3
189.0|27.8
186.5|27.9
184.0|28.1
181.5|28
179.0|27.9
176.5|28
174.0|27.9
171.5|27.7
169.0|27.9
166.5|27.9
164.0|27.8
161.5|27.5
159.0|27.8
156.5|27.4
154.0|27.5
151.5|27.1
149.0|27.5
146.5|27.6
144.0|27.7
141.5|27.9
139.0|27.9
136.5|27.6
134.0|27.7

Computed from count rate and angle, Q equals 26.2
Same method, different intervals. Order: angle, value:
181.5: 28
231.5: 12.6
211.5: 27.4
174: 27.9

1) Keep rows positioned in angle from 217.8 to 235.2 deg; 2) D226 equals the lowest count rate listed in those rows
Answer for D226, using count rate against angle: 10.7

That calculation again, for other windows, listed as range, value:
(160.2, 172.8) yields 27.5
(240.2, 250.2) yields 13.1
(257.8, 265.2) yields 16.3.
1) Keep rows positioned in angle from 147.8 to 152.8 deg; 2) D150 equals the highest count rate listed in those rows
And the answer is 27.5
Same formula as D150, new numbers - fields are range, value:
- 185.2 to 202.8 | 28.3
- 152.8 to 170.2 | 27.9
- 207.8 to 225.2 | 27.8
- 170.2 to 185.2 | 28.1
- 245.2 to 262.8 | 17.2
